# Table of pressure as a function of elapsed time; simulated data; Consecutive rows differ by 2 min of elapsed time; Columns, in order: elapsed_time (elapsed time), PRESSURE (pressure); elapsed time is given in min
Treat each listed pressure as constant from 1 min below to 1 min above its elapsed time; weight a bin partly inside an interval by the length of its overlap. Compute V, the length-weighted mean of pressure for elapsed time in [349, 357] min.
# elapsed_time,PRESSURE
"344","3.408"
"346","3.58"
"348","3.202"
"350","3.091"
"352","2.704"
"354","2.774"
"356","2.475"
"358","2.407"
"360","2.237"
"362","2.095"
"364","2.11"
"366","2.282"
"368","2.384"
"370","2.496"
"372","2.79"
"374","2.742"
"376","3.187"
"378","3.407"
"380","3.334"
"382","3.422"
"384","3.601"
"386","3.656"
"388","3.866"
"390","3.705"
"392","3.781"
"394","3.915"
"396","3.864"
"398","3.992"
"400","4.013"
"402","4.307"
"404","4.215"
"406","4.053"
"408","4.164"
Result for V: 2.76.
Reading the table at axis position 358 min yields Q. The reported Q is 2.407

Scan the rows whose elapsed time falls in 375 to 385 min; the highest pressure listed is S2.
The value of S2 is 3.601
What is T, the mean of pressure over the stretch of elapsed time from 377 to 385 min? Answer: 3.44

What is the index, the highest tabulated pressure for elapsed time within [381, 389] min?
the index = 3.866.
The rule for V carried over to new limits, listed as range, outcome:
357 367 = 2.23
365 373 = 2.49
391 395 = 3.85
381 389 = 3.64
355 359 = 2.44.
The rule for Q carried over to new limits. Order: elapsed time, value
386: 3.656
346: 3.58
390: 3.705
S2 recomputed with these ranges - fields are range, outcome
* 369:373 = 2.79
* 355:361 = 2.475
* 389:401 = 4.013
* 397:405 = 4.307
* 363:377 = 3.187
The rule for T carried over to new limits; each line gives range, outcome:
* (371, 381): 3.09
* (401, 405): 4.26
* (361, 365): 2.1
